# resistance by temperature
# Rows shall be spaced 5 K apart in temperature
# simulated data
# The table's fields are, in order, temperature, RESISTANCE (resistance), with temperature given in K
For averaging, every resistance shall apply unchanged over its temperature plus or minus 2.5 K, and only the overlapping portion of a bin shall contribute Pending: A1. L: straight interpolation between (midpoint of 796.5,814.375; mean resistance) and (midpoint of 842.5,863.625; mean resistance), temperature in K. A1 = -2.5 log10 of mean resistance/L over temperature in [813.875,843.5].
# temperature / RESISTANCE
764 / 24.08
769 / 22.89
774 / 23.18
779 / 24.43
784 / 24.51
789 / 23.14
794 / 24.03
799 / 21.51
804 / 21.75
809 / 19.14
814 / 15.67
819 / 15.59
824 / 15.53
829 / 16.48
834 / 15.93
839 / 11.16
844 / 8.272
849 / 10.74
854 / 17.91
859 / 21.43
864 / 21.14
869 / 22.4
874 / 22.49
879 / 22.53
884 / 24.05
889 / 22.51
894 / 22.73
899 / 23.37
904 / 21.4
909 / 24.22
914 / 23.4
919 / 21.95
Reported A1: 0.22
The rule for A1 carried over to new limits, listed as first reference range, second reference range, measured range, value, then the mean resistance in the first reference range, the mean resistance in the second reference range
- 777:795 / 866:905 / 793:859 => 0.39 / 24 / 22.7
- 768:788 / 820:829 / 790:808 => -0.10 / 23.8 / 15.8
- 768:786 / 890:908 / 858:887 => 0.02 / 23.8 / 22.6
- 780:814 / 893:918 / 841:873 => 0.30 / 21.9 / 23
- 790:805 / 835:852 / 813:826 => 0.09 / 22.6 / 10.8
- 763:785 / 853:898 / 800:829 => 0.29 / 23.8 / 22.1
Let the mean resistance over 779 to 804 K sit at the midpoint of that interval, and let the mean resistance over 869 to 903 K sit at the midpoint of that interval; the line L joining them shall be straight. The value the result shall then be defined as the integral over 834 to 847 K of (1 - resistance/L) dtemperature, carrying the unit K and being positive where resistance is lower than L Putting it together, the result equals 6.8 K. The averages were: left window 23.3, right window 22.8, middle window 11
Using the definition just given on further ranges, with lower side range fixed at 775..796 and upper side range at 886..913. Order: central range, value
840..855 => 7.5 K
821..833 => 3.9 K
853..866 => 1.6 K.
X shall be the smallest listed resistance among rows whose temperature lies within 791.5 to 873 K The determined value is 8.272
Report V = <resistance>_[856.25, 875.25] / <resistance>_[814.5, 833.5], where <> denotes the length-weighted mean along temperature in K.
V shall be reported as 1.4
